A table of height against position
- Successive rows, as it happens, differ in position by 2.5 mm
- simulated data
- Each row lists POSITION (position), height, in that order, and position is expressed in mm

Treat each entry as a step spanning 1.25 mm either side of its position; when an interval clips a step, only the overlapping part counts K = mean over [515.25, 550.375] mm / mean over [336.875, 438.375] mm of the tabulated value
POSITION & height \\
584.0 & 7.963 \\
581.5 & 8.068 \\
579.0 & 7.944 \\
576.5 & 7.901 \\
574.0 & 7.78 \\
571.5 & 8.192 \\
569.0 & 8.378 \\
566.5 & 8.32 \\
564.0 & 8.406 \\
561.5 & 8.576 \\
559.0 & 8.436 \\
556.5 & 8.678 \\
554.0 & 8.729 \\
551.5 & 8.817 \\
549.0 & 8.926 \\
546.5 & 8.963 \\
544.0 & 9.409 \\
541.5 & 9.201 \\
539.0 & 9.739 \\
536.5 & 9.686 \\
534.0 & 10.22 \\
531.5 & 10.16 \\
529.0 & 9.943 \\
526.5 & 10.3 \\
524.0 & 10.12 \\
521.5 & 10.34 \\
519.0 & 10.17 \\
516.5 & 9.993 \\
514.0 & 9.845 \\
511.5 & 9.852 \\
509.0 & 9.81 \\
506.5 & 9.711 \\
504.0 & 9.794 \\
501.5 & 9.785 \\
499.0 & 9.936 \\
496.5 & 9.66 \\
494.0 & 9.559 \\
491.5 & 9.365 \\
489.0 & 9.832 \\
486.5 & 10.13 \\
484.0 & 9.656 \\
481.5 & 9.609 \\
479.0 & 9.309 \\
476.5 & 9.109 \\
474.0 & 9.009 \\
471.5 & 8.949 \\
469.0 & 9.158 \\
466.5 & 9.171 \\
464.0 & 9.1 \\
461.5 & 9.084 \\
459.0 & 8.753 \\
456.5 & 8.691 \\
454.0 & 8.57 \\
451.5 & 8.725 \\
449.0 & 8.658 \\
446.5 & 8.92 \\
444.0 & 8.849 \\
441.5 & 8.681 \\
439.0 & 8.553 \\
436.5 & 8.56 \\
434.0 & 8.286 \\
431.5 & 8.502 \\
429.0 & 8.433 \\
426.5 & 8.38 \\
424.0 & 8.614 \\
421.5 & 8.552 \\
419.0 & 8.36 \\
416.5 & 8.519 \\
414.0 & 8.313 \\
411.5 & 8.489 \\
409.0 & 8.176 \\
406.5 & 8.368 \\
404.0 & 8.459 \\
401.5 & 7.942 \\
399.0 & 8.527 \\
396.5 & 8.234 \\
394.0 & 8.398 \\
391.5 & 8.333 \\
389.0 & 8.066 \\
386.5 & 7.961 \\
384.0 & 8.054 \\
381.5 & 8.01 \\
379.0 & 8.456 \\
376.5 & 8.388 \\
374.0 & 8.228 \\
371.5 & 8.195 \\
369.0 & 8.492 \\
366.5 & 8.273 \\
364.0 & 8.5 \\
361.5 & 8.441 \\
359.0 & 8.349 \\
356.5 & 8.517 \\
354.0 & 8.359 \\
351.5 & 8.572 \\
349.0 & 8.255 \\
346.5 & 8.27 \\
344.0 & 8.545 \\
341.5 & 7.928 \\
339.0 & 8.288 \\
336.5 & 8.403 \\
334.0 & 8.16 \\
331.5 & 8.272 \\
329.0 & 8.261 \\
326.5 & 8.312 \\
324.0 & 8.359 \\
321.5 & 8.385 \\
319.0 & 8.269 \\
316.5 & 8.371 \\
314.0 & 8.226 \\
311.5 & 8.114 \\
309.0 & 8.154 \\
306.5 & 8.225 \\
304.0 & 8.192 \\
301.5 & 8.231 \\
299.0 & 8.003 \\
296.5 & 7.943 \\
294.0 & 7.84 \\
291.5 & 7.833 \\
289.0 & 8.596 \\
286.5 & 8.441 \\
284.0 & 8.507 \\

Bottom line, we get 1.17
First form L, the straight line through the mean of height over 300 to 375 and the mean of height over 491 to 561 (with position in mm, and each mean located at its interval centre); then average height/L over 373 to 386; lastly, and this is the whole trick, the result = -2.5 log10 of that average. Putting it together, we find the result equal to 0.05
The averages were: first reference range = 8.3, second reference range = 9.6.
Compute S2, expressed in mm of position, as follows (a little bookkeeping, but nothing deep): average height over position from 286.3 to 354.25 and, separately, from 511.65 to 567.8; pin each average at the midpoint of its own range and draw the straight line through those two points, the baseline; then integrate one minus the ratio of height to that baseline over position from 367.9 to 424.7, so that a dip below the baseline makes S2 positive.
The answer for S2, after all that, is 2.23 mm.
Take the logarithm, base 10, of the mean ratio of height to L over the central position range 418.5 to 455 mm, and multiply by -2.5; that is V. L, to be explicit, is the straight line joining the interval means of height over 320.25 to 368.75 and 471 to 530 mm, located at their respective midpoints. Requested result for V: 0.073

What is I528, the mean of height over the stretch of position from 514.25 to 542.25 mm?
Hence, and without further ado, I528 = 10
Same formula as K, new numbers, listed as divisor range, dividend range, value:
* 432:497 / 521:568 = 1.03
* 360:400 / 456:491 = 1.12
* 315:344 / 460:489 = 1.12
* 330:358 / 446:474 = 1.07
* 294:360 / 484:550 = 1.18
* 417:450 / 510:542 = 1.17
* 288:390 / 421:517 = 1.11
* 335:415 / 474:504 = 1.16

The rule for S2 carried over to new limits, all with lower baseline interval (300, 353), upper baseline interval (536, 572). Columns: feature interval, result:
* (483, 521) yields -4.9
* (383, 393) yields 0.4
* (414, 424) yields 0.0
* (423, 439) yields 0.1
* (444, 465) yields -0.6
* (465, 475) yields -0.5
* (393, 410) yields 0.3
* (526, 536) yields -1.5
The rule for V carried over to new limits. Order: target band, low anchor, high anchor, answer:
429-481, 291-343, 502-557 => 0.04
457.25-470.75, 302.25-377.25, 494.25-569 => 0.00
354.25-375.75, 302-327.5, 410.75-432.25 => 0.00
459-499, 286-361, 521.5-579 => -0.07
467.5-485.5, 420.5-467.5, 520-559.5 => -0.04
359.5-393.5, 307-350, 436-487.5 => 0.03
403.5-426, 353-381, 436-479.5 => 0.03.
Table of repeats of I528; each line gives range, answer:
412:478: 8.71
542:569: 8.72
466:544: 9.71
